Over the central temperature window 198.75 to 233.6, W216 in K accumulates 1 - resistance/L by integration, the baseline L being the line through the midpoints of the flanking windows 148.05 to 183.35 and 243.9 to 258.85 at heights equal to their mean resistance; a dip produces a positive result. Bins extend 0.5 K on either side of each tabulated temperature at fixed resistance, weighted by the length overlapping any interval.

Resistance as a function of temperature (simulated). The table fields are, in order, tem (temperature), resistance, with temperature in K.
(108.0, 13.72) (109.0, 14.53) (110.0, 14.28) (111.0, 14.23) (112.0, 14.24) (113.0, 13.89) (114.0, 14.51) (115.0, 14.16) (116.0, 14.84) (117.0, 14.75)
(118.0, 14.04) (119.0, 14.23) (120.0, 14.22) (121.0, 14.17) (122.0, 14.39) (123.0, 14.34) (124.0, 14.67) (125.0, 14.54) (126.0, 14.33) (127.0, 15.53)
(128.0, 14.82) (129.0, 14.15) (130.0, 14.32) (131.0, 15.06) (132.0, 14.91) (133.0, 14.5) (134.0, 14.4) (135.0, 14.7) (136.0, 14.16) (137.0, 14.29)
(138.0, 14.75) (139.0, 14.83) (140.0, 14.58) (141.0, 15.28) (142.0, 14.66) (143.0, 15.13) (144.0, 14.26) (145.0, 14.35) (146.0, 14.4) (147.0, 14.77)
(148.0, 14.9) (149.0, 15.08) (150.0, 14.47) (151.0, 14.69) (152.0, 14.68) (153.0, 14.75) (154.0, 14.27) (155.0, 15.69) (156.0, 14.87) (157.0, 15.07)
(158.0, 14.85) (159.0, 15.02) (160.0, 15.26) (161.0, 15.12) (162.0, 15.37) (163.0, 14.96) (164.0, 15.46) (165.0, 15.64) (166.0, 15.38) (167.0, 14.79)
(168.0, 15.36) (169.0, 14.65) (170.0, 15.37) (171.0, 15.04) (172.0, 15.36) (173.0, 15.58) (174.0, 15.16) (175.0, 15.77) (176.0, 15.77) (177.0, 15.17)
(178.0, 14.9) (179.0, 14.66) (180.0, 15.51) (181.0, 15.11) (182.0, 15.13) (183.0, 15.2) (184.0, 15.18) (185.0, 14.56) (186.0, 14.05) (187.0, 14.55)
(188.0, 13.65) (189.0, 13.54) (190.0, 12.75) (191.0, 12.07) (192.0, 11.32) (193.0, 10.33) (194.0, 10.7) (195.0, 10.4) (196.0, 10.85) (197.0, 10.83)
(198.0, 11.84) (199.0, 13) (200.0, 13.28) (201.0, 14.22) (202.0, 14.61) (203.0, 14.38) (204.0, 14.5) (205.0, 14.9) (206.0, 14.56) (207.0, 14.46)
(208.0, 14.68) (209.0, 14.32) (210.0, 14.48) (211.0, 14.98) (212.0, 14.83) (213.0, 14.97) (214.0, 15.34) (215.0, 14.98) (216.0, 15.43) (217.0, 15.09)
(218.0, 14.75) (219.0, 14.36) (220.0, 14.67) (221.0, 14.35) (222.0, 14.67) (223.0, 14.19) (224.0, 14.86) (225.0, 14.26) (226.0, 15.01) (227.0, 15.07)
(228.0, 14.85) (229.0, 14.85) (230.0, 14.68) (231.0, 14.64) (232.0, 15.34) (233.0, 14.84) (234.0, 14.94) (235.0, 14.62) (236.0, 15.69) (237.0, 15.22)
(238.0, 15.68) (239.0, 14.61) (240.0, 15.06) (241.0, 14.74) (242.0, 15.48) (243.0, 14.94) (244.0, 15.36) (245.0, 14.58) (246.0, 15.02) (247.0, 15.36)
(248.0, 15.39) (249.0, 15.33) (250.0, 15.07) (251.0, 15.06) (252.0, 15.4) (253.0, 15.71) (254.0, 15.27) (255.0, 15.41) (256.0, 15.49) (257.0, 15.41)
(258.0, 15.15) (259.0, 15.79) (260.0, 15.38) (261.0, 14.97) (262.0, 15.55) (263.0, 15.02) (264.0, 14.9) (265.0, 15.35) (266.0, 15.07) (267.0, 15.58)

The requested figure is 1.3 K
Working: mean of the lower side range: 15.1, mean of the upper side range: 15.3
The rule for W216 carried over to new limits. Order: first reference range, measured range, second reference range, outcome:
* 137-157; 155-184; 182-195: -2.81 K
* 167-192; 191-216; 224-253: 2.32 K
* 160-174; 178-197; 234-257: 2.42 K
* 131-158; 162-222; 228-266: 2.59 K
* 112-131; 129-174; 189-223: -2.26 K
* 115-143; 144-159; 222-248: -0.11 K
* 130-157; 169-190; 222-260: -0.08 K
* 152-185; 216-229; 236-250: 0.38 K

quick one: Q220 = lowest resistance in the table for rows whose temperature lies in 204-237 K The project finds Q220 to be 14.19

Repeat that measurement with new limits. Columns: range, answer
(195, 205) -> 10.4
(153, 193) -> 10.33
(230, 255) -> 14.58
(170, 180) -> 14.66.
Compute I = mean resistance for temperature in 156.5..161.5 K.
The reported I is 15.1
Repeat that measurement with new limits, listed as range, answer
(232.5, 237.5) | 15.1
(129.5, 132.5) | 14.8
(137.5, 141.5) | 14.9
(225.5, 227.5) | 15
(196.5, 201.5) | 12.6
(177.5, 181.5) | 15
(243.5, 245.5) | 15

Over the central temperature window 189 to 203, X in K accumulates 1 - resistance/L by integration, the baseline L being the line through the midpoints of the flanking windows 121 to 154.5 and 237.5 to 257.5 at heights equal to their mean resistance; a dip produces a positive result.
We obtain 2.6 K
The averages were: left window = 14.6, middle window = 12.2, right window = 15.2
